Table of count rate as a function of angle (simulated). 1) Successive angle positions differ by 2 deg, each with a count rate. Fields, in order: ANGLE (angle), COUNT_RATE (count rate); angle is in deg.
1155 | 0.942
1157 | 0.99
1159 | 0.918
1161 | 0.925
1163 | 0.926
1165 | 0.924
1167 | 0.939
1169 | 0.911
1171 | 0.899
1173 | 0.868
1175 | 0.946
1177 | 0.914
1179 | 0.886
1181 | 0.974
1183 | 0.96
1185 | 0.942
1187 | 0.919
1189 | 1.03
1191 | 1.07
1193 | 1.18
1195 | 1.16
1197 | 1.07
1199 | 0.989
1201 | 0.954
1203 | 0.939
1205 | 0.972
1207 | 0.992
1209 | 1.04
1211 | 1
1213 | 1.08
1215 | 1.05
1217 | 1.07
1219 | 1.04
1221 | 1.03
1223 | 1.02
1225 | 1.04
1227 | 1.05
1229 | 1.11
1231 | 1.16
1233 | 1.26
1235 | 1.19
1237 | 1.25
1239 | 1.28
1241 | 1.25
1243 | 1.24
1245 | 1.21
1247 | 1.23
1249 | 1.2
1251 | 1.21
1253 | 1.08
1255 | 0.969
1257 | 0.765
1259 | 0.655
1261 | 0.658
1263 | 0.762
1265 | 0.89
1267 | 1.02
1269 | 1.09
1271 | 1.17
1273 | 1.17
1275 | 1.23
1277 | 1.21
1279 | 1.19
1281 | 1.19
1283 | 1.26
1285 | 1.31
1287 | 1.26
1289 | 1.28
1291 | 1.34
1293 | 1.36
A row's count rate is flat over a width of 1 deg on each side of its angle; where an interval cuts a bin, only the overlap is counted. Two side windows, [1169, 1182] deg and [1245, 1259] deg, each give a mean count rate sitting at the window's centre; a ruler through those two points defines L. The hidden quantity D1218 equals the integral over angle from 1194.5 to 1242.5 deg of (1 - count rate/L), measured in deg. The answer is -4.3 deg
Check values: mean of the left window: 0.914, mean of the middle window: 1.08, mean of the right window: 1.06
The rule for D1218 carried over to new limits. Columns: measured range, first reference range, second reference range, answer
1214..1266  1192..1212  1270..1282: 2.2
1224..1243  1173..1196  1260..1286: -2.4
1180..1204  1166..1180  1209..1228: -1.3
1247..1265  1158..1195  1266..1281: 3.1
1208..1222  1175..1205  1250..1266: -1.4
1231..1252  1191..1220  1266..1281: -2.4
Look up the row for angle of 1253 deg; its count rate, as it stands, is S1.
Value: 1.08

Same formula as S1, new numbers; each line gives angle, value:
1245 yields 1.21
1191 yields 1.07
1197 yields 1.07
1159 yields 0.918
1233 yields 1.26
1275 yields 1.23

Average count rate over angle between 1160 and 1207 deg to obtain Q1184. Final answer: 0.97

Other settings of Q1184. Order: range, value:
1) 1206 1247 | 1.12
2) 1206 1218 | 1.04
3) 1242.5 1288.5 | 1.09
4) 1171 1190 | 0.936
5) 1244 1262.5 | 0.991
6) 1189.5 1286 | 1.08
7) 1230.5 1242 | 1.23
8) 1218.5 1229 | 1.04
